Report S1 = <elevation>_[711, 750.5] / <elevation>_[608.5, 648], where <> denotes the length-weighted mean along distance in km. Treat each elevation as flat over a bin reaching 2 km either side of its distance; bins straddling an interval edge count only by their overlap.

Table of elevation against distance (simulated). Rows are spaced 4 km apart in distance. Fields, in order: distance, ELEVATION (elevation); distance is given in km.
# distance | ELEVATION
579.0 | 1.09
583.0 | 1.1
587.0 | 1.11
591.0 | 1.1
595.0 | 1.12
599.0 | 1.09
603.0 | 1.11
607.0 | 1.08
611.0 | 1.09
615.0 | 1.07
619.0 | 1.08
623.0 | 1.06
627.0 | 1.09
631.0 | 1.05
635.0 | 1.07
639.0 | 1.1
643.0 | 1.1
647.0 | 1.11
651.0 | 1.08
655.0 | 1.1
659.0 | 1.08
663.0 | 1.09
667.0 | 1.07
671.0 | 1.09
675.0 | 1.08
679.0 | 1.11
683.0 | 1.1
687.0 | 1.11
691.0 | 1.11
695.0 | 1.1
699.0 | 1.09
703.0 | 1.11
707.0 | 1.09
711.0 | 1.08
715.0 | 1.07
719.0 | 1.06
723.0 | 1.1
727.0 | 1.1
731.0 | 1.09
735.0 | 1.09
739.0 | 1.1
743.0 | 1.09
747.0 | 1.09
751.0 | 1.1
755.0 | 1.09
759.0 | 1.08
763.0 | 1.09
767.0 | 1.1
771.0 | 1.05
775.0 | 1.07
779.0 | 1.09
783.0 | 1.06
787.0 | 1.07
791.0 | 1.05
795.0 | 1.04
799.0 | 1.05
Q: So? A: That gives 1.01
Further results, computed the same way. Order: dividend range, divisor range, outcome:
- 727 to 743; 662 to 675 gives 1.01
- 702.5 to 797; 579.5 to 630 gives 0.99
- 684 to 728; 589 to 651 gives 1.00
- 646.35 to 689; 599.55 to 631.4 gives 1.01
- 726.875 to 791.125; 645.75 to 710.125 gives 0.99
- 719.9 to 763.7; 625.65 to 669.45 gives 1.01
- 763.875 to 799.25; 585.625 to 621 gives 0.97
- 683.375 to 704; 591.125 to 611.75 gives 1.00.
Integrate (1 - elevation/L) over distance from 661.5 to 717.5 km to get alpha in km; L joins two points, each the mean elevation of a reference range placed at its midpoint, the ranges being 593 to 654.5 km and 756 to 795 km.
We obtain -0.6 km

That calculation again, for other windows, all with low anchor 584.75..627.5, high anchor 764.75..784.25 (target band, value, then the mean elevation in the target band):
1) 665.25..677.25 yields 0.0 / 1.08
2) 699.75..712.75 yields -0.1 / 1.09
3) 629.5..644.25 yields 0.1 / 1.08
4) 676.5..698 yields -0.4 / 1.1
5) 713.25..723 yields 0.1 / 1.07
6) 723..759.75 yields -0.5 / 1.09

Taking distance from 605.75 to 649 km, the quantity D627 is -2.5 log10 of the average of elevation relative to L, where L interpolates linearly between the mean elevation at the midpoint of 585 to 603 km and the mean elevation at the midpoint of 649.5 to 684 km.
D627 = 0.02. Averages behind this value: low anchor 1.11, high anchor 1.09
